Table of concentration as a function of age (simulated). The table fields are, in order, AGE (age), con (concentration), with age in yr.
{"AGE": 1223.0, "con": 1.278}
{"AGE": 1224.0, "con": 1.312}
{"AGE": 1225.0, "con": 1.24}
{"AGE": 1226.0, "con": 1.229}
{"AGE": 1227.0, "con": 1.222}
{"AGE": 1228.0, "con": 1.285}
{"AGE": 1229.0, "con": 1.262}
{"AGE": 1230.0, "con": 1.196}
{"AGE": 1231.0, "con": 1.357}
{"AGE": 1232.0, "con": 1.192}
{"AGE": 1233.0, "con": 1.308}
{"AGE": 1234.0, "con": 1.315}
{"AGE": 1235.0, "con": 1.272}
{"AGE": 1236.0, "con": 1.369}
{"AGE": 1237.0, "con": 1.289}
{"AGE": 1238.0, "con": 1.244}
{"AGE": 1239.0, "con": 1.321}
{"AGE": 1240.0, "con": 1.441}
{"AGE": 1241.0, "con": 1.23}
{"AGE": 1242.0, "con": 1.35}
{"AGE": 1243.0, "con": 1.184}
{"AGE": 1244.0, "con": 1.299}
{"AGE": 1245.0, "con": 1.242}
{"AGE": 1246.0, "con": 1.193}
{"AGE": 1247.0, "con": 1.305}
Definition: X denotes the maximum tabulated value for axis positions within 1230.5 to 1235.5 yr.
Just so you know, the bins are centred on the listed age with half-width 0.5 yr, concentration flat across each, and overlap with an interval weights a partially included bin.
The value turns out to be 1.357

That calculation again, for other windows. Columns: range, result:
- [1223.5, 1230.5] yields 1.312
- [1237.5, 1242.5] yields 1.441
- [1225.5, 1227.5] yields 1.229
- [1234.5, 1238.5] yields 1.369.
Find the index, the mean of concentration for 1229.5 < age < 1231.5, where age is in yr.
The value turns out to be 1.28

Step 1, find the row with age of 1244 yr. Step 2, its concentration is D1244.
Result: 1.299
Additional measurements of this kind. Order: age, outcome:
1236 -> 1.369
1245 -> 1.242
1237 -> 1.289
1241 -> 1.23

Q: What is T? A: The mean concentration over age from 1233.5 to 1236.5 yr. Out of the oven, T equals 1.32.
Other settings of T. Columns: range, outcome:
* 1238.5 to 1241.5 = 1.33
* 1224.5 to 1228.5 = 1.24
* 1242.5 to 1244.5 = 1.24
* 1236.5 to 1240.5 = 1.32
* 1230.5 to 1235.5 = 1.29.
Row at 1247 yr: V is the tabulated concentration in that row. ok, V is 1.305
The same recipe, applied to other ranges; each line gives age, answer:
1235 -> 1.272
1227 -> 1.222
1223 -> 1.278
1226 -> 1.229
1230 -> 1.196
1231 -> 1.357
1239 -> 1.321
